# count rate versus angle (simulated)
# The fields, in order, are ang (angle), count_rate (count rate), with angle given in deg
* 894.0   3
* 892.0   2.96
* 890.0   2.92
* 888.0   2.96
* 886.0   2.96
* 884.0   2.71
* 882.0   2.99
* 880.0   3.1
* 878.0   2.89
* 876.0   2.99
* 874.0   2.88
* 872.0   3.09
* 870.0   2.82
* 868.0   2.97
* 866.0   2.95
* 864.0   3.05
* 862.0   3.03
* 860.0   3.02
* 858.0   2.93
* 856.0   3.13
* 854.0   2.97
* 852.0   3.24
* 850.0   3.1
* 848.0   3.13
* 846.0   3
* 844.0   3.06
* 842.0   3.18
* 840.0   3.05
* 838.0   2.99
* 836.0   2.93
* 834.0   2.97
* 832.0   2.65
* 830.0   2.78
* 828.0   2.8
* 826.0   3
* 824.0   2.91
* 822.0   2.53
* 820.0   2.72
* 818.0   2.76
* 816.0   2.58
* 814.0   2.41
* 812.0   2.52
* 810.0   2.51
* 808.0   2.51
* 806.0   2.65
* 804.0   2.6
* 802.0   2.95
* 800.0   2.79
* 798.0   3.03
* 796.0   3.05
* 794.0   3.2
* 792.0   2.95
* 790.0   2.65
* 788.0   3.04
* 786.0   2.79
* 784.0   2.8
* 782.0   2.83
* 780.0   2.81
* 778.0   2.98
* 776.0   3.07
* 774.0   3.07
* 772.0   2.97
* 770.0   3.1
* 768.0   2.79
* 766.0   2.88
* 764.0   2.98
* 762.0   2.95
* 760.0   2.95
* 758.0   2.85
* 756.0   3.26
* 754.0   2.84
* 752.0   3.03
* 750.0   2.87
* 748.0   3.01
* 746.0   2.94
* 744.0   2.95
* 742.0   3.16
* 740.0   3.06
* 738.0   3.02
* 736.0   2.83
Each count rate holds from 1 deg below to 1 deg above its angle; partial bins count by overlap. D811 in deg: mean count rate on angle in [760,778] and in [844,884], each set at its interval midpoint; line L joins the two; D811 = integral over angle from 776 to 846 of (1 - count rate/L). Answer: 3.76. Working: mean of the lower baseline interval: 2.97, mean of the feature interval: 2.83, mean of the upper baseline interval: 3.01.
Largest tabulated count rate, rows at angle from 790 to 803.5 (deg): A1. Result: 3.2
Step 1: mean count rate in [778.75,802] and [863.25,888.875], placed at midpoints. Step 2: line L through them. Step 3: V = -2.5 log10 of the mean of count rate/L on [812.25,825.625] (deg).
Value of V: 0.10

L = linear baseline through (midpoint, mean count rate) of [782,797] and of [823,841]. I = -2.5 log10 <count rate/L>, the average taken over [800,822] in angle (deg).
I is 0.11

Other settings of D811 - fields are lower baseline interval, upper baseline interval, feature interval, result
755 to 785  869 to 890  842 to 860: -0.8 deg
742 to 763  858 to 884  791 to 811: 1.0 deg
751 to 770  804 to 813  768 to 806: -2.6 deg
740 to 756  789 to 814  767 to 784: -0.4 deg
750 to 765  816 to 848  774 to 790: 0.3 deg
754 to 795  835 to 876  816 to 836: 1.4 deg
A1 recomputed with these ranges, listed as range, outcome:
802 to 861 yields 3.24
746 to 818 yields 3.26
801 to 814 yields 2.95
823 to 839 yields 3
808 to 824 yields 2.91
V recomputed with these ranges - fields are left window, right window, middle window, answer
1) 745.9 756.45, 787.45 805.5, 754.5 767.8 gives 0.001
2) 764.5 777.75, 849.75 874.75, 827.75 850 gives 0.013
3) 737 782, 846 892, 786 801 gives 0.012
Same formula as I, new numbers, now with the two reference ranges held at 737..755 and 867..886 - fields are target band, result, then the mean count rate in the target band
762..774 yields 0.01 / 2.95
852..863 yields -0.03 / 3.04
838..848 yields -0.04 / 3.07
